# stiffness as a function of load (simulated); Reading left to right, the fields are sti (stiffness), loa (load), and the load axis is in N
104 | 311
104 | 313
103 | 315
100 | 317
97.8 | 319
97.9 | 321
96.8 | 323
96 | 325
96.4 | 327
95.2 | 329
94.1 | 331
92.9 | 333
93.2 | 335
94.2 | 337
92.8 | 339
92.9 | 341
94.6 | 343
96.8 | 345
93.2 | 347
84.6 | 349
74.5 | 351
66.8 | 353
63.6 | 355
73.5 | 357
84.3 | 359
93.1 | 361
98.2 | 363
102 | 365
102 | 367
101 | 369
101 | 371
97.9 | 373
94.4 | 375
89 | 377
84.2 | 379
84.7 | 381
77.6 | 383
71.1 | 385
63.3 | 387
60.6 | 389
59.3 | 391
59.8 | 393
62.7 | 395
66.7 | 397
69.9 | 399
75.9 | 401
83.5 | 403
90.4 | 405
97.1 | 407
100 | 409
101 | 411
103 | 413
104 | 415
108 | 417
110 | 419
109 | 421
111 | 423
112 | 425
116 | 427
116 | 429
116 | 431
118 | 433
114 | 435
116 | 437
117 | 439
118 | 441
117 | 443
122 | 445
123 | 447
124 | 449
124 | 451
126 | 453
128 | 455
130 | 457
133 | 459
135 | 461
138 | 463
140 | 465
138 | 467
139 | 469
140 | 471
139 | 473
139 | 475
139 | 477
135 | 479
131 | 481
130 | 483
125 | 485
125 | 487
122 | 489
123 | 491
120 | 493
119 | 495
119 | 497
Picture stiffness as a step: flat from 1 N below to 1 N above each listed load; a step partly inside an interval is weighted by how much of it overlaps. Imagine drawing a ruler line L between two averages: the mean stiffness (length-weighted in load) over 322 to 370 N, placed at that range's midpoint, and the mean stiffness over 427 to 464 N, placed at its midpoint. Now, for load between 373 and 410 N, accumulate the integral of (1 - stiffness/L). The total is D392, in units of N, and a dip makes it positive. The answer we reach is 9.6 N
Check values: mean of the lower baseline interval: 90.5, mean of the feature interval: 77.8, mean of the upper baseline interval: 123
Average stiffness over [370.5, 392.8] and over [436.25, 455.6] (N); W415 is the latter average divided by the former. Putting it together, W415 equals 1.54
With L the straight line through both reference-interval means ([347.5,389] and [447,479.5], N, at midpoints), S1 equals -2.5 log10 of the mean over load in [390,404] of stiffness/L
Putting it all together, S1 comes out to 0.41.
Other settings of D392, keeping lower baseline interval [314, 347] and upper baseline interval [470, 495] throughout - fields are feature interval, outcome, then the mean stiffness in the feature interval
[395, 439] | 5.5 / 101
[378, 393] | 5.2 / 70.8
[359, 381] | 2.0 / 95.2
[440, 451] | 0.1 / 121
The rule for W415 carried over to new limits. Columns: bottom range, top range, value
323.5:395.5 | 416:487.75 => 1.46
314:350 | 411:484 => 1.30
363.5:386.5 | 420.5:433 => 1.25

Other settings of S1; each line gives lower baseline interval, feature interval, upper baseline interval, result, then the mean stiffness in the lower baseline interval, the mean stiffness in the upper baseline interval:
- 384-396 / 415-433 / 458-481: -0.184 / 62.8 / 137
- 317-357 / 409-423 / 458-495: 0.082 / 90.1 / 132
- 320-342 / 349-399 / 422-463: 0.286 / 94.8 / 121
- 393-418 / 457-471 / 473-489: -0.127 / 87.4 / 132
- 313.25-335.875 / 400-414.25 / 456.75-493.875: 0.244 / 96.9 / 133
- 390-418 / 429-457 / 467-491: -0.103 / 84.4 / 133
